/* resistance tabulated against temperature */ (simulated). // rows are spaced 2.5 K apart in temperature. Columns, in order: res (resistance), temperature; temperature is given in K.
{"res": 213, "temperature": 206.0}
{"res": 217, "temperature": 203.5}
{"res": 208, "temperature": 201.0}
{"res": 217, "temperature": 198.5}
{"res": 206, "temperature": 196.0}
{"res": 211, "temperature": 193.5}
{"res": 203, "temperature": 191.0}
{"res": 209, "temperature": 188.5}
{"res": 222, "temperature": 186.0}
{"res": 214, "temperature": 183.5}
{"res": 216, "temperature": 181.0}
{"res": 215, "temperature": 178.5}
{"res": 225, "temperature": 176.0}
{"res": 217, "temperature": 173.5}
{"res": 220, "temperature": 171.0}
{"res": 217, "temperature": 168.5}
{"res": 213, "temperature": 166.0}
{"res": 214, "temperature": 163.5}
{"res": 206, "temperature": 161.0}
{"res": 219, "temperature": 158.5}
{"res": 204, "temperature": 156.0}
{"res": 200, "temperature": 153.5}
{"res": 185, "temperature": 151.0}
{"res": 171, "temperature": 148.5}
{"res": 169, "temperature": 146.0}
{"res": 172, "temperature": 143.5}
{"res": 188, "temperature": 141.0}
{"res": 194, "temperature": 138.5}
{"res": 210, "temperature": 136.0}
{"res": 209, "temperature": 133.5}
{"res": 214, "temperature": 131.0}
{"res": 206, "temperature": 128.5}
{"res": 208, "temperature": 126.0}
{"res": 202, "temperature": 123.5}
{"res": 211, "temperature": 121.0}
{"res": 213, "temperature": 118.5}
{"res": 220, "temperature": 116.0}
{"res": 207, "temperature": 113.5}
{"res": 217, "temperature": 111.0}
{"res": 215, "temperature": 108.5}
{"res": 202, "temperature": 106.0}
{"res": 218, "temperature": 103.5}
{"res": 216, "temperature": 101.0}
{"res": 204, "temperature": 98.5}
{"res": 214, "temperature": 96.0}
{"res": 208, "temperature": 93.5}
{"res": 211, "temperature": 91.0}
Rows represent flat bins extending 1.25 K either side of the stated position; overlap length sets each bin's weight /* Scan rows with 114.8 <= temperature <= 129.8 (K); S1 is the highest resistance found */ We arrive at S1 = 220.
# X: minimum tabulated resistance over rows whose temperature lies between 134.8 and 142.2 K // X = 188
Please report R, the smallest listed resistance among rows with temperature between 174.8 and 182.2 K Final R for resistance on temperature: 215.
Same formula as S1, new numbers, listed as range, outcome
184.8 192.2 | 222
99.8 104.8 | 218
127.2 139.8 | 214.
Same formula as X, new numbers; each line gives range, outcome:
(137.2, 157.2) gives 169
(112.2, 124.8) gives 202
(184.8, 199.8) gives 203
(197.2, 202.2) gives 208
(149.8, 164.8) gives 185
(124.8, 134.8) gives 206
